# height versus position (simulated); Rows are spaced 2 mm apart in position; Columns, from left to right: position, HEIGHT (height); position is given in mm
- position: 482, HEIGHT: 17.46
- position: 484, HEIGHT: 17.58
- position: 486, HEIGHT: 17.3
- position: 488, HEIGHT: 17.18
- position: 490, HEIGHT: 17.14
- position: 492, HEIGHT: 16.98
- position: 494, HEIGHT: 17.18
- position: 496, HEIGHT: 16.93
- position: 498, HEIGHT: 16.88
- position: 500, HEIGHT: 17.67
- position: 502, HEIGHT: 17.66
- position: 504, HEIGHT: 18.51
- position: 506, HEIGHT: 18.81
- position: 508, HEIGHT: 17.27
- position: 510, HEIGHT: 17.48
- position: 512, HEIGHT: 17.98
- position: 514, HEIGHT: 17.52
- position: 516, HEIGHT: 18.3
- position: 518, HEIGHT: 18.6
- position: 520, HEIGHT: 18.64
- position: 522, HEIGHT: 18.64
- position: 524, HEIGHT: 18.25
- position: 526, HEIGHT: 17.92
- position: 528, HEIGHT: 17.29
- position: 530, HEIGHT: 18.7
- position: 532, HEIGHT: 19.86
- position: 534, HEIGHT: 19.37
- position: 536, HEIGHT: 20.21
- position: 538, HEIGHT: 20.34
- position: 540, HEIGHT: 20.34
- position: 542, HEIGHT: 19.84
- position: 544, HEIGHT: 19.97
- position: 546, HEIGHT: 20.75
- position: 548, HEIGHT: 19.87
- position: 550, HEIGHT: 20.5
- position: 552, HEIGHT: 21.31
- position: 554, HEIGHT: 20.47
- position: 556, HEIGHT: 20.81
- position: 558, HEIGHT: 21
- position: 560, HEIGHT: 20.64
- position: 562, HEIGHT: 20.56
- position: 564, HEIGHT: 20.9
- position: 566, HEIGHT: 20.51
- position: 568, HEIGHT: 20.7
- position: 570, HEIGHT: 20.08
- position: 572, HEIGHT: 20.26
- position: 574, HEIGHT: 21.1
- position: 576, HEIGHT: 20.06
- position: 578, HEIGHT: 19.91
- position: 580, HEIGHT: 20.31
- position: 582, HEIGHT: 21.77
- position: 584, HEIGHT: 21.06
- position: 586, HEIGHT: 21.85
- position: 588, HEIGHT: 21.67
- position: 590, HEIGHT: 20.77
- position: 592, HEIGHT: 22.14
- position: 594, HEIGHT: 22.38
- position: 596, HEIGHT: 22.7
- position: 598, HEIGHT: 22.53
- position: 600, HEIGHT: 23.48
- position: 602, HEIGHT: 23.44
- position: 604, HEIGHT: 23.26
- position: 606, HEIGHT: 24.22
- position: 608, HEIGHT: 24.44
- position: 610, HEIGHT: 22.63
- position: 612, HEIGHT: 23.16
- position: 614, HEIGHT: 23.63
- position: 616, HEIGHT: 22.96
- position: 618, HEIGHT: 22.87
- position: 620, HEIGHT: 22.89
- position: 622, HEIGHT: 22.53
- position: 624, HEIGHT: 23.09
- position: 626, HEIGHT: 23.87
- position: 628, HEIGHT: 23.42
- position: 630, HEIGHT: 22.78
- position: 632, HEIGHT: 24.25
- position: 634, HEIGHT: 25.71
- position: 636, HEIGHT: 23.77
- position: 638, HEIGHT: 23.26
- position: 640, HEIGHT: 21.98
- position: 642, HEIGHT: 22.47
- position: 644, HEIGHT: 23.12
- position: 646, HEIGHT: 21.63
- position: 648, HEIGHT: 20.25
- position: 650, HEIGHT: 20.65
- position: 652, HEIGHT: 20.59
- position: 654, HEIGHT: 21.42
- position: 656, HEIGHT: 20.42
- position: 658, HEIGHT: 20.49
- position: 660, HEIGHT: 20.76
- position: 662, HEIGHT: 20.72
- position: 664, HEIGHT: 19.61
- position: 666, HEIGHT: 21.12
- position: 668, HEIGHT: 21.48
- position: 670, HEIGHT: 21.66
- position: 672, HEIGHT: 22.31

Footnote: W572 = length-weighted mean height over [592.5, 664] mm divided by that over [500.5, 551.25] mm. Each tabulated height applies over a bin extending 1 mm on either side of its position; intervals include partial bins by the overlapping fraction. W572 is 1.19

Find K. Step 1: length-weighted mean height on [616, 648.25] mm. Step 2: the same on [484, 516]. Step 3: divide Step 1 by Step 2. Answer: 1.32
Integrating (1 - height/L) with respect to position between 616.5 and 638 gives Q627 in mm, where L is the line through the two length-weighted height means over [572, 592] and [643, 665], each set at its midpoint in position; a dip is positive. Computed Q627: -2.7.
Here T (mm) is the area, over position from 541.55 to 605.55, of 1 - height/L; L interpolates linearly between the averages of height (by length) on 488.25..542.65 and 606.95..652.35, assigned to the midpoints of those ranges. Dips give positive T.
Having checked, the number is -1.7 mm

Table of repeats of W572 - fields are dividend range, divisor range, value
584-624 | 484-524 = 1.28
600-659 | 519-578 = 1.14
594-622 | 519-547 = 1.20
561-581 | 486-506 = 1.17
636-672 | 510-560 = 1.10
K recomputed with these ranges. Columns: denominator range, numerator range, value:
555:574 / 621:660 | 1.08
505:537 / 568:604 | 1.17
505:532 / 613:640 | 1.29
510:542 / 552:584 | 1.10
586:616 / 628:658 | 0.97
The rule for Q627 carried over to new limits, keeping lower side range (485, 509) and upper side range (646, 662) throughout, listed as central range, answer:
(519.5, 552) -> -2.1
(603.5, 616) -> -2.3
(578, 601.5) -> -3.0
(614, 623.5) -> -1.4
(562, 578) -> -1.3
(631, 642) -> -1.8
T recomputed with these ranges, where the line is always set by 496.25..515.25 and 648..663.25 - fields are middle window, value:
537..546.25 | -0.89 mm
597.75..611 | -2.57 mm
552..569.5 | -1.78 mm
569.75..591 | -1.81 mm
